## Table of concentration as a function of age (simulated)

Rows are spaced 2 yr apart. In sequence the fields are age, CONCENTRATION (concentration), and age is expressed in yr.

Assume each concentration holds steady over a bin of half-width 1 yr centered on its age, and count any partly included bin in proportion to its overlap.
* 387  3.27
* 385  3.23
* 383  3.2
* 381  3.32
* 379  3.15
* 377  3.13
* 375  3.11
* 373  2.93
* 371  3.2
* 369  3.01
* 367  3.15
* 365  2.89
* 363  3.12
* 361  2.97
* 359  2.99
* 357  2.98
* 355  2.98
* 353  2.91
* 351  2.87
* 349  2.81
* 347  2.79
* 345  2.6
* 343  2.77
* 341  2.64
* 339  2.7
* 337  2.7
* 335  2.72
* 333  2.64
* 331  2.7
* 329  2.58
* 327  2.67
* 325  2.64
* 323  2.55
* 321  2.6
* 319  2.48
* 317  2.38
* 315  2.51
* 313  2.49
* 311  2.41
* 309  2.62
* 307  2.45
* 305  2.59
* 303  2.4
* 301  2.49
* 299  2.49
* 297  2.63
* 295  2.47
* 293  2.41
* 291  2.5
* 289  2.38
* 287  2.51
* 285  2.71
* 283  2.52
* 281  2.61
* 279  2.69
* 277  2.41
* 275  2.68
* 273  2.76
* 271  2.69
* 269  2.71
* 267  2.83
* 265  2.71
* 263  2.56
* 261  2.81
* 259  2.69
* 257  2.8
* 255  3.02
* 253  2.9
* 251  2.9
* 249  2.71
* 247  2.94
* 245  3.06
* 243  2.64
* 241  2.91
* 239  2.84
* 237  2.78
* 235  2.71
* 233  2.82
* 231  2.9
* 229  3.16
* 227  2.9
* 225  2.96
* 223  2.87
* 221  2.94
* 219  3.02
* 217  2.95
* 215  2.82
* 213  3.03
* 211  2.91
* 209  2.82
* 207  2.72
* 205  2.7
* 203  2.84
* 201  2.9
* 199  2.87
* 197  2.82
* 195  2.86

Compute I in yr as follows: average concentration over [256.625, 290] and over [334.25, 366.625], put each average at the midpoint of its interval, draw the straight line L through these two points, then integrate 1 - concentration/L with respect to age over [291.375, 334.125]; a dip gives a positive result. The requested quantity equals 3.37 yr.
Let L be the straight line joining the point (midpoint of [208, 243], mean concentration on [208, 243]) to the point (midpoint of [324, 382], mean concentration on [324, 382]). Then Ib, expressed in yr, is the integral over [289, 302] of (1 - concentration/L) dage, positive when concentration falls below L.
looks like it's 1.80 yr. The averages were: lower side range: 2.89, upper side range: 2.89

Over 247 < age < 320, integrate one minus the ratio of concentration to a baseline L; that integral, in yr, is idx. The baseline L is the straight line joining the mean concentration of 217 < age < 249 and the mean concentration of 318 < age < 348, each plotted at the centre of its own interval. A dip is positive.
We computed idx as 4.2 yr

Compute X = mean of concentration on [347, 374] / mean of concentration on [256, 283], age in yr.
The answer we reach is 1.11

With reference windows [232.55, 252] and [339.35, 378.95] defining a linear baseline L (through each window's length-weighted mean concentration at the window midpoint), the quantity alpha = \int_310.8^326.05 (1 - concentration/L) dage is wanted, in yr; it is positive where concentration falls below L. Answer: 2.0 yr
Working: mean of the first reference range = 2.83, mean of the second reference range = 2.94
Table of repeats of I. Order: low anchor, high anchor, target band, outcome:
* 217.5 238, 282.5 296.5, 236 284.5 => -1.1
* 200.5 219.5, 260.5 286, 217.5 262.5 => -1.7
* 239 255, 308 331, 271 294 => 1.2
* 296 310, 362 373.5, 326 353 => 1.0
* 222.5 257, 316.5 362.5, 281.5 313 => 3.3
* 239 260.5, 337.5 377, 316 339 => 2.3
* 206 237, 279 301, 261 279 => -0.3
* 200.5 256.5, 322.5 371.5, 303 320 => 2.1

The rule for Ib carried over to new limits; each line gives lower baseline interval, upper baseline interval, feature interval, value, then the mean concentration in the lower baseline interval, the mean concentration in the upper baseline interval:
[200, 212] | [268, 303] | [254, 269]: -0.74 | 2.81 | 2.56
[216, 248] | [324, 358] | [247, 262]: 0.15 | 2.9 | 2.75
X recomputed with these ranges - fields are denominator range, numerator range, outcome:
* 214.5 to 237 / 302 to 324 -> 0.86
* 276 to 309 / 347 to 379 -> 1.19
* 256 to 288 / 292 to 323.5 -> 0.94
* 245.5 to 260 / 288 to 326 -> 0.87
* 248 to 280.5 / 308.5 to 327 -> 0.92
